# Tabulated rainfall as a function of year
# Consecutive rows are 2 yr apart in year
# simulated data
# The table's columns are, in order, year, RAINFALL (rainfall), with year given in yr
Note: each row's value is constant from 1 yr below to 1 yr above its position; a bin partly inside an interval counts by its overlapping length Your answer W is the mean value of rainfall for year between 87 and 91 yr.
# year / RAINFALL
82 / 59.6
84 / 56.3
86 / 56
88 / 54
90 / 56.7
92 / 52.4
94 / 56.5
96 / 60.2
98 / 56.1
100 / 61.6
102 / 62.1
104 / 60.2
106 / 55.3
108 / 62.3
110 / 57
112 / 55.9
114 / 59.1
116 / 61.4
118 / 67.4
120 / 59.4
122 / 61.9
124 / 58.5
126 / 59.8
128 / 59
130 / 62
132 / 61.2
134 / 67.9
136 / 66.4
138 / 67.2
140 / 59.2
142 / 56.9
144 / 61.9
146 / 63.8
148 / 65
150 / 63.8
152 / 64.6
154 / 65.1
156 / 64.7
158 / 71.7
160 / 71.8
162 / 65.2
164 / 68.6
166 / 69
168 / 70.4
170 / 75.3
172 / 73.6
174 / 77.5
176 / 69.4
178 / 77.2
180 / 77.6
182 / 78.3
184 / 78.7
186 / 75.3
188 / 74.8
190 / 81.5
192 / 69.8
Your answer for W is 55.4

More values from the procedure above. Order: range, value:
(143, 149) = 63.6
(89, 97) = 56.5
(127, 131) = 60.5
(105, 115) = 57.9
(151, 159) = 66.5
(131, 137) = 65.2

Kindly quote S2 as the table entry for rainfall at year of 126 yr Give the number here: 59.8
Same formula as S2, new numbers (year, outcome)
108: 62.3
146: 63.8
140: 59.2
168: 70.4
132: 61.2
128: 59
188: 74.8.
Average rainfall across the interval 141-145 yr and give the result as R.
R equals 59.4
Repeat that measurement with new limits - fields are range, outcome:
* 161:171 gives 69.7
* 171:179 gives 74.4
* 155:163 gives 68.3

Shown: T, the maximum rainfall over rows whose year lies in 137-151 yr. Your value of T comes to 67.2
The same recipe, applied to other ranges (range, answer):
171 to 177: 77.5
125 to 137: 67.9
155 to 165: 71.8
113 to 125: 67.4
